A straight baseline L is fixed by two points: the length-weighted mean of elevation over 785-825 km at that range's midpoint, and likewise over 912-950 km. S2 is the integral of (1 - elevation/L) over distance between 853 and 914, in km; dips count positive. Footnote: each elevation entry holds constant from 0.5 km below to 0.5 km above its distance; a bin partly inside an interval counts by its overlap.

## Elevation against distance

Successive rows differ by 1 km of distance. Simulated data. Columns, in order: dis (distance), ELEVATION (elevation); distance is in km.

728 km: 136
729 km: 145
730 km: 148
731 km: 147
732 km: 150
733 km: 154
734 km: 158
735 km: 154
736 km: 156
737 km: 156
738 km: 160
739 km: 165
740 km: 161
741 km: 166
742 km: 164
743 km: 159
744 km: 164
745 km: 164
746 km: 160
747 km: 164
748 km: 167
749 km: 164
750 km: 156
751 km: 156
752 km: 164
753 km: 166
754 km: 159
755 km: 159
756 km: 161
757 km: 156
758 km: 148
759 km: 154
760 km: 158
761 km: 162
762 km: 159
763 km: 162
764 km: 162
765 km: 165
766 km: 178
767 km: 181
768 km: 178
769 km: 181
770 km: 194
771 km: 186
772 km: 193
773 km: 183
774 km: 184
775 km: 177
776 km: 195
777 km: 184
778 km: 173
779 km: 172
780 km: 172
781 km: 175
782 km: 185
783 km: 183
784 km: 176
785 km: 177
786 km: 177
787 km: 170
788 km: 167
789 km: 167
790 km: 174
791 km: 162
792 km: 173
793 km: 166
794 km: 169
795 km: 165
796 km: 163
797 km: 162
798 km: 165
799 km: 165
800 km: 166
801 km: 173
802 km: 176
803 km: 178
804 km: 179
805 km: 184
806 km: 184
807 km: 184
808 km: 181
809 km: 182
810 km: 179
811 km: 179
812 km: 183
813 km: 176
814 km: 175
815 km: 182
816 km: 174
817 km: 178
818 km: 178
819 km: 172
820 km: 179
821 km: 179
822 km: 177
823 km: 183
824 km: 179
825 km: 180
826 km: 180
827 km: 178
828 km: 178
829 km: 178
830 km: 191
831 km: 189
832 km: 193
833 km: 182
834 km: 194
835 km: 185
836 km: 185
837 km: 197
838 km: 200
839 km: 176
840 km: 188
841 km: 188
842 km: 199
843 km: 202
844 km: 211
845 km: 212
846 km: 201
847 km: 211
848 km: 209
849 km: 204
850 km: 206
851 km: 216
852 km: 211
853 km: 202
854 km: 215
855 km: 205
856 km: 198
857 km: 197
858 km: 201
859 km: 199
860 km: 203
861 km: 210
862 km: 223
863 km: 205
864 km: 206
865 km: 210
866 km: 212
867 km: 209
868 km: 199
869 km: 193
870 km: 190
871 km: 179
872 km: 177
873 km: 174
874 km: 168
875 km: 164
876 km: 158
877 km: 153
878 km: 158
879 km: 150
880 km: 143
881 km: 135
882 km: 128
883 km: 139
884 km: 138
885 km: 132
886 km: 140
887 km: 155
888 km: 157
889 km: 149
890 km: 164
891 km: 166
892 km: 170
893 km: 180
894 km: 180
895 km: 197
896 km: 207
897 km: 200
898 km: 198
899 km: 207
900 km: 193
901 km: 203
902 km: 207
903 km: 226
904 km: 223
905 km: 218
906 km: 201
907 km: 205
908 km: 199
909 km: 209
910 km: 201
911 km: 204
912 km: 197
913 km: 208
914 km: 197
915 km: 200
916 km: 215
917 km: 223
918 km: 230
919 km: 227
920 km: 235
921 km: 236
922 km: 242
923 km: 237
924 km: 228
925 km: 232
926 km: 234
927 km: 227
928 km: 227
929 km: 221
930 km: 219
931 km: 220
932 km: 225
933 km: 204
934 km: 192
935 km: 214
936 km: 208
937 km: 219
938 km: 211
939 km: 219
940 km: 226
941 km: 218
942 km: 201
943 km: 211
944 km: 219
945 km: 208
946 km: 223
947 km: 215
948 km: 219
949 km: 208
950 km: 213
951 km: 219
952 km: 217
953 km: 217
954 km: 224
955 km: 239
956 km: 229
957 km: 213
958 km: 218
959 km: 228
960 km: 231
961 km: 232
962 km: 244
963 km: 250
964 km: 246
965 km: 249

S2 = 4.8 km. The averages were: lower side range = 175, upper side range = 218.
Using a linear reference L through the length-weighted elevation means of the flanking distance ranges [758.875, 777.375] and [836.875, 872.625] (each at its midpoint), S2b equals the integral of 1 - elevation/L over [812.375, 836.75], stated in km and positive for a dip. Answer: 1.5 km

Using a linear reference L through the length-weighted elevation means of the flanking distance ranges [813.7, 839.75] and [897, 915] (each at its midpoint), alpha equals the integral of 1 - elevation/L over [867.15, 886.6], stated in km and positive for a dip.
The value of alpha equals 3.66 km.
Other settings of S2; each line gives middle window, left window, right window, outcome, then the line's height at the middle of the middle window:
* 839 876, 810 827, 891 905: -2.1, 188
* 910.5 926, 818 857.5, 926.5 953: -0.8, 211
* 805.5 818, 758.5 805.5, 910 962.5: 0.2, 182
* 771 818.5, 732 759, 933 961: -0.6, 174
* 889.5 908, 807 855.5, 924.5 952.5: 0.9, 207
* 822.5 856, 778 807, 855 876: -1.4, 187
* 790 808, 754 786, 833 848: 1.1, 183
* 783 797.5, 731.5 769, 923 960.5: 0.3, 174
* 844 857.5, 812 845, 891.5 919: -1.2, 190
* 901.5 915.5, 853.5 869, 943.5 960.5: 0.4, 213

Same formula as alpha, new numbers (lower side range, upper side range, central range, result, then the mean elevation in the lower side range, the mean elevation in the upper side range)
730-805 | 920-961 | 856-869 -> -0.6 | 168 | 221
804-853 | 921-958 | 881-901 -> 3.7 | 188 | 220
